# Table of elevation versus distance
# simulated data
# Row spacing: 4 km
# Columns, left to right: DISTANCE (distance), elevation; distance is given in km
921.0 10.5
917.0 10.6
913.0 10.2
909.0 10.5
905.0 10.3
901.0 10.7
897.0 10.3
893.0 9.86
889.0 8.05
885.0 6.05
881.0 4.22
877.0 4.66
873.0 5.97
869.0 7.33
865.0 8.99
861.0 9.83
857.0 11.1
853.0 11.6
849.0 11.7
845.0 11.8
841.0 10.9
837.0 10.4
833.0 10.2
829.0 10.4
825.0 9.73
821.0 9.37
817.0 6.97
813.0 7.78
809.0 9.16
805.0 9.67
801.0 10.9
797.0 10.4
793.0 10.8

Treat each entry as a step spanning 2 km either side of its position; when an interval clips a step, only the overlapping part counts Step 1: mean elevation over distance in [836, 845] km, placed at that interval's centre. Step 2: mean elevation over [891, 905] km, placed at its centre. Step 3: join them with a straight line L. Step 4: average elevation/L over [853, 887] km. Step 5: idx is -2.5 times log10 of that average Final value 0.38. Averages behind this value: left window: 10.9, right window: 10.3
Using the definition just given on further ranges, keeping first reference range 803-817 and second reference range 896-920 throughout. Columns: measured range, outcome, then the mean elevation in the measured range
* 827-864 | -0.17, 10.8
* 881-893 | 0.39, 7.05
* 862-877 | 0.32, 7.22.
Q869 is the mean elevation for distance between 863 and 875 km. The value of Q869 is 7.43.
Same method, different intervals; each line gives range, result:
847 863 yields 11.1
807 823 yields 8.32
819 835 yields 9.93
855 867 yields 9.97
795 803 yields 10.7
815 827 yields 8.69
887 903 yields 9.73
